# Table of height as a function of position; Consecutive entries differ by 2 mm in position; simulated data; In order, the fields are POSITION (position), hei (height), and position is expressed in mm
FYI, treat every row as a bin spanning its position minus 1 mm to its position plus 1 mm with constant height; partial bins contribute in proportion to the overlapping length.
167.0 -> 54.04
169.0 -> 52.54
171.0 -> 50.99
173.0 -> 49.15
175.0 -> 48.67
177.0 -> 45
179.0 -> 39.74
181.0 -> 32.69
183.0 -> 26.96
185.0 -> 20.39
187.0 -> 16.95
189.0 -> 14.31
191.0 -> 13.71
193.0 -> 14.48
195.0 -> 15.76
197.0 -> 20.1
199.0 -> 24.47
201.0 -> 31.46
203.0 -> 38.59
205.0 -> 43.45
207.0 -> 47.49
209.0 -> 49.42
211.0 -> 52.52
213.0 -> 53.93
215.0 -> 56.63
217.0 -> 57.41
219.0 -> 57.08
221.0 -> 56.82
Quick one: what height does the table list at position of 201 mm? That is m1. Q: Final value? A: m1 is 31.46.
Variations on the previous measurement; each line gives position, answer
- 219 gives 57.08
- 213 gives 53.93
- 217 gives 57.41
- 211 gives 52.52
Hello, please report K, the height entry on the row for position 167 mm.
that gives 54.04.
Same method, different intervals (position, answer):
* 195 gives 15.76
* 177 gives 45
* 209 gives 49.42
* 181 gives 32.69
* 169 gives 52.54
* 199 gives 24.47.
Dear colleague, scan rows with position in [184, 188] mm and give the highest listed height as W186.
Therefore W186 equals 20.39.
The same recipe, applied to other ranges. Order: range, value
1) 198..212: 52.52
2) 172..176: 49.15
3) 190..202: 31.46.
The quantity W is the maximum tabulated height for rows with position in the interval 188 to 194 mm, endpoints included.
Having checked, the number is 14.48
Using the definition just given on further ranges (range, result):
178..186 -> 39.74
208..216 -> 56.63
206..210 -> 49.42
